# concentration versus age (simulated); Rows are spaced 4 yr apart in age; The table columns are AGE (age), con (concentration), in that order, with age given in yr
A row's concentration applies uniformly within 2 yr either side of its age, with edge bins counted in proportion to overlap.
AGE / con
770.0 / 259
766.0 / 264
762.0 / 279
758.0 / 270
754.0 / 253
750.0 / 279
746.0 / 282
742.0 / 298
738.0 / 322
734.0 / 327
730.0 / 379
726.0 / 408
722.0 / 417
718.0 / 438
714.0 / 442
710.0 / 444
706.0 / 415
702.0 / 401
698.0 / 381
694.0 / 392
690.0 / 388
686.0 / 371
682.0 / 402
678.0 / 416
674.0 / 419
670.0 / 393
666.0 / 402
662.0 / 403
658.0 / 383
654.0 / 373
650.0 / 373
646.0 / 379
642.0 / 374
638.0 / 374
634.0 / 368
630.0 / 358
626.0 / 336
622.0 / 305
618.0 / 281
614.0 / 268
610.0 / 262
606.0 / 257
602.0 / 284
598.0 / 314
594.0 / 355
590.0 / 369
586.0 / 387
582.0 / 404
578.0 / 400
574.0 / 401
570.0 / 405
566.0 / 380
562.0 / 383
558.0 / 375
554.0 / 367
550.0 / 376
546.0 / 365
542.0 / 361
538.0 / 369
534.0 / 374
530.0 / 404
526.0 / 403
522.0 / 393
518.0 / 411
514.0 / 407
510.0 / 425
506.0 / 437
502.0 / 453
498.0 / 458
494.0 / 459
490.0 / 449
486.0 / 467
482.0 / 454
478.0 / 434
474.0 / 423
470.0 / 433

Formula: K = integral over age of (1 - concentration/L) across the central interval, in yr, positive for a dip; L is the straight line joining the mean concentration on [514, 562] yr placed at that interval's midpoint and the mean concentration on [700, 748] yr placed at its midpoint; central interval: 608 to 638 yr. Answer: 5.2 yr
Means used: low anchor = 383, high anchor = 381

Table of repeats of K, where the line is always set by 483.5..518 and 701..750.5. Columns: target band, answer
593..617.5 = 7.43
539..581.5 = 4.29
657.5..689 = -0.63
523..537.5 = 1.43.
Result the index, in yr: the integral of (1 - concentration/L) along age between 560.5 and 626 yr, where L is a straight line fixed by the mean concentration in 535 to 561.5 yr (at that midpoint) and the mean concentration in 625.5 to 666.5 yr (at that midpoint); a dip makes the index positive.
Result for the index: 5.6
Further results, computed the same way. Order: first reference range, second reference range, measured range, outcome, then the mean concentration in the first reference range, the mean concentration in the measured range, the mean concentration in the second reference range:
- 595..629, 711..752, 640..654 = -2.79 yr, 292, 375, 361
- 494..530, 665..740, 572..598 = 2.11 yr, 424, 380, 398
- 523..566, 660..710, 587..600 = 1.24 yr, 378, 349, 400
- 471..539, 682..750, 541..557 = 1.84 yr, 426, 368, 379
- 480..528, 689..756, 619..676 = 2.63 yr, 435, 373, 368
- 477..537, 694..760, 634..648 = 0.44 yr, 427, 375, 361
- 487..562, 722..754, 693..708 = -2.43 yr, 405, 398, 329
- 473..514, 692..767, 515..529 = 0.99 yr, 445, 403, 353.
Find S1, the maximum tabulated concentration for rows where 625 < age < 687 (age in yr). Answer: 419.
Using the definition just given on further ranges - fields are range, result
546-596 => 405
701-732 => 444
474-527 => 467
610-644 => 374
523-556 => 404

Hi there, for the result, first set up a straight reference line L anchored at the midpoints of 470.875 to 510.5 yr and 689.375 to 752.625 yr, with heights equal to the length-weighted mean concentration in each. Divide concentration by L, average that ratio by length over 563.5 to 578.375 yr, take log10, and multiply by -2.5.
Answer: 0.068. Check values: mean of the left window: 446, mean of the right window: 374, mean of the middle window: 396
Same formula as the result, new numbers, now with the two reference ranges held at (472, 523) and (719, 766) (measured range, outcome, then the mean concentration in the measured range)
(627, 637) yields 0.03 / 361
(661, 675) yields -0.14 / 403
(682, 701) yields -0.12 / 386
